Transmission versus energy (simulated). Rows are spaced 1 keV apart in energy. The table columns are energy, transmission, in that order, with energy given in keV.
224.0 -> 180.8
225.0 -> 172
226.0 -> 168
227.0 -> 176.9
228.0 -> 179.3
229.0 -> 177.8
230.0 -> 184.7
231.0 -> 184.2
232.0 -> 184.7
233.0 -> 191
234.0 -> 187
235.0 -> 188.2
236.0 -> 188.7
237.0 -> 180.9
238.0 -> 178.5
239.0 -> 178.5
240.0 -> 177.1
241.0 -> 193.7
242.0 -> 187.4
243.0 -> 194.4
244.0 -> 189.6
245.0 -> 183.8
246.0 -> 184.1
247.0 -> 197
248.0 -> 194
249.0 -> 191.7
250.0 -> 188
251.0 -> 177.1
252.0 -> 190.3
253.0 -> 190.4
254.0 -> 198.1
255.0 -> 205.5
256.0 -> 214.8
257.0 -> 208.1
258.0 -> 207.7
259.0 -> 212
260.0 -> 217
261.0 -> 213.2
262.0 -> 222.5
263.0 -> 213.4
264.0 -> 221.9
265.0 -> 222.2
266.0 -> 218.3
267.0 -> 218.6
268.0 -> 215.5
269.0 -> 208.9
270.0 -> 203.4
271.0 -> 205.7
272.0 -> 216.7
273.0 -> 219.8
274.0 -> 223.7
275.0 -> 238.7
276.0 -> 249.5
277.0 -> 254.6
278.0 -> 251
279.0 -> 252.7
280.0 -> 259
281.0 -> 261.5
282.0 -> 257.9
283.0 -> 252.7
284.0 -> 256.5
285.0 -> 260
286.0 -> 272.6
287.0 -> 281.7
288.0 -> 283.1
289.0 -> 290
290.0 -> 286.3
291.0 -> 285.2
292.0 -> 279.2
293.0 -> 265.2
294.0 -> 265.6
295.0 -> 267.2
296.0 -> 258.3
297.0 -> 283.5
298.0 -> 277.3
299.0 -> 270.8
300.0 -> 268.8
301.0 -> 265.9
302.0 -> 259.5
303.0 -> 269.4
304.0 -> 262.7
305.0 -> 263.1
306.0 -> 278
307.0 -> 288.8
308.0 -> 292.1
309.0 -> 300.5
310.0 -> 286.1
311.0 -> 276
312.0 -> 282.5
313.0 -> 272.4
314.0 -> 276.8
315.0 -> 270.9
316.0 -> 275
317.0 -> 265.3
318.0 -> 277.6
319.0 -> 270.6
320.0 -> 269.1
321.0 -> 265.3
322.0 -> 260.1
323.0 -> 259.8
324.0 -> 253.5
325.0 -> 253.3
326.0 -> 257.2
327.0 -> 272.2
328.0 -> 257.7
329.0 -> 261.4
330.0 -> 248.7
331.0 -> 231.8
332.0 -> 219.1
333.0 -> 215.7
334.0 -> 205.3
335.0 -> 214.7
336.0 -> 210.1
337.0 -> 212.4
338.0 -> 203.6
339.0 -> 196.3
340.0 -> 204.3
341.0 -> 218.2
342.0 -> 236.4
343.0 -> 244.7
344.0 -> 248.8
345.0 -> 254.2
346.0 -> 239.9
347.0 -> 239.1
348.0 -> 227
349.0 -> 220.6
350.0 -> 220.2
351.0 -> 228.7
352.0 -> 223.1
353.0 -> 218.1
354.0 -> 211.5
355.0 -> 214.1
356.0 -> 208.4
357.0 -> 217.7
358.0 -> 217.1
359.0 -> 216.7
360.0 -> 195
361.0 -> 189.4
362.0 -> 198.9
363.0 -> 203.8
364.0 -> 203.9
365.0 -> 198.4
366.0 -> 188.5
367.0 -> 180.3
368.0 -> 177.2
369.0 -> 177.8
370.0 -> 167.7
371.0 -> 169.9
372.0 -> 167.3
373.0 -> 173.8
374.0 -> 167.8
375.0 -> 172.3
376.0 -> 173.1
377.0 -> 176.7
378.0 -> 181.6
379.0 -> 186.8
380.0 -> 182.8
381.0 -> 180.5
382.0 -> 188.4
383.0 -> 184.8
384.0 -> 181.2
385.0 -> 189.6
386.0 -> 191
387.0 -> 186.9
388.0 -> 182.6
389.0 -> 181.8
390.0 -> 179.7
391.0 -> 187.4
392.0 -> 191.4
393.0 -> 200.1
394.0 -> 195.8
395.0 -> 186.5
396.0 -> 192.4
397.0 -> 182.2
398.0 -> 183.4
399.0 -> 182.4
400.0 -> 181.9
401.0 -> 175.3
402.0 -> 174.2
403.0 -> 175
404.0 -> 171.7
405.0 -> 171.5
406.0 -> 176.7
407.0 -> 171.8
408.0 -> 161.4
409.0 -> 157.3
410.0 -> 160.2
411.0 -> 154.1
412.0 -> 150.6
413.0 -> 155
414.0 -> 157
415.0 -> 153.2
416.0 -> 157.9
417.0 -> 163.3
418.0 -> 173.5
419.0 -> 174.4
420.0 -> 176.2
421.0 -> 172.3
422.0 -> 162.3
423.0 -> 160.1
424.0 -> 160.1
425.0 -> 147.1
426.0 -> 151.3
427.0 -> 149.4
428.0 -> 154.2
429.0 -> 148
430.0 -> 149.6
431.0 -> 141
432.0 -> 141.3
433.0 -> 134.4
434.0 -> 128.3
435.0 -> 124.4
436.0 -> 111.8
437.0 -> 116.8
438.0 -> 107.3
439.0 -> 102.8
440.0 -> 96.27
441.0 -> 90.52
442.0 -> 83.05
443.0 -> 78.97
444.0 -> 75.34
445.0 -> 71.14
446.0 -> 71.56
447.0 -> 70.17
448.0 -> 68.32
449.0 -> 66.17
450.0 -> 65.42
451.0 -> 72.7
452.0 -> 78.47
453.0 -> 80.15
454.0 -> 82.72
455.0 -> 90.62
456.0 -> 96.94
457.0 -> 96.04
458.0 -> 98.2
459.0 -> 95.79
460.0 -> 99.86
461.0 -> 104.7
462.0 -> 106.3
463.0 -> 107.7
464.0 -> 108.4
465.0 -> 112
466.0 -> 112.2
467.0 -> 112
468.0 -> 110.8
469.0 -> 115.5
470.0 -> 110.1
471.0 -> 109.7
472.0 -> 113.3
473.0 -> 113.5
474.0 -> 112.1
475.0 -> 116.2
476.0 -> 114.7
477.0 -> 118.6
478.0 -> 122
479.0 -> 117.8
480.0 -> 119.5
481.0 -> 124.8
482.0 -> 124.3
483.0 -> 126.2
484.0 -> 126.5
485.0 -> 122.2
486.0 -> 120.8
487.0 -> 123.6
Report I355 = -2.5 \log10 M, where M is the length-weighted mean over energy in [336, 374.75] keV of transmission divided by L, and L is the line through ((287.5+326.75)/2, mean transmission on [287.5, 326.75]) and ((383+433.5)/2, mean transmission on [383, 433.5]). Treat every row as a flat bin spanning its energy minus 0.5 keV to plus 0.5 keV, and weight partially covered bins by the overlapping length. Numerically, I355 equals 0.08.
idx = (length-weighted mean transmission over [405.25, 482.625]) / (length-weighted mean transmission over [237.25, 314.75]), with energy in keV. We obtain 0.5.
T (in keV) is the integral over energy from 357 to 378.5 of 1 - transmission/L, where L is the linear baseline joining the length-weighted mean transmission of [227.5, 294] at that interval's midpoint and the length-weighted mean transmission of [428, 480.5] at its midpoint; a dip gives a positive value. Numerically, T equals -4.3 keV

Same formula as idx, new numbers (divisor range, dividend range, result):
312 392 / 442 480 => 0.45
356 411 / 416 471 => 0.63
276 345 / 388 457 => 0.54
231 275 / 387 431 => 0.85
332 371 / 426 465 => 0.48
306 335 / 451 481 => 0.40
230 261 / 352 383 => 0.99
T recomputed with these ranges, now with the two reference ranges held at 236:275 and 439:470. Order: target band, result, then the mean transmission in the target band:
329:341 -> -4.49 keV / 217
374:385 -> -3.96 keV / 181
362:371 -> -3.00 keV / 187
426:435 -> -3.28 keV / 143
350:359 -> -4.33 keV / 217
